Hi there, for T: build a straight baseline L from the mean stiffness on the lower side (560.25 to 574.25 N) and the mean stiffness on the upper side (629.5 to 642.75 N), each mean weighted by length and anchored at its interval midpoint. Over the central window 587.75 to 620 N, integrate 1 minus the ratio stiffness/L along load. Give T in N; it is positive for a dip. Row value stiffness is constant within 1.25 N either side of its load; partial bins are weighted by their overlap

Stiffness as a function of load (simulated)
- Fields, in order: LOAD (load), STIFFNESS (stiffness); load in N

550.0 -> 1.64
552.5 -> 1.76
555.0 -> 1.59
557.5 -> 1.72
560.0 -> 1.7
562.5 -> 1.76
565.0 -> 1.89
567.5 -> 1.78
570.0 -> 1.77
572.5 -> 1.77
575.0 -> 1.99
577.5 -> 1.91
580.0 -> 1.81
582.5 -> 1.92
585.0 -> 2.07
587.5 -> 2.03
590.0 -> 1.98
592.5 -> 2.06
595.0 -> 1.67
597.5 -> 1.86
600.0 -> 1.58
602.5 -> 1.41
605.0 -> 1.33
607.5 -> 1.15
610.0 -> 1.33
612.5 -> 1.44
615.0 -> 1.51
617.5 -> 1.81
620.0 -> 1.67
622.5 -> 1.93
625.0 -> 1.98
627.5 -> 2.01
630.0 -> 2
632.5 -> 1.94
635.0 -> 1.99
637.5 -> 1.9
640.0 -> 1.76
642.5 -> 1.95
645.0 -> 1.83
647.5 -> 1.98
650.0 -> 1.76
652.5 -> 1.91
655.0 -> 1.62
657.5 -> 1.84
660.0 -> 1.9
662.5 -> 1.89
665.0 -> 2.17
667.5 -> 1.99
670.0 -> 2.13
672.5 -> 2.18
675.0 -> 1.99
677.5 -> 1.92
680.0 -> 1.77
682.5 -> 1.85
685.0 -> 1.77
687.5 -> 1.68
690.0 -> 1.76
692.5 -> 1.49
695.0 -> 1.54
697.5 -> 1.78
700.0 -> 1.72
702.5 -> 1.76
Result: 4.3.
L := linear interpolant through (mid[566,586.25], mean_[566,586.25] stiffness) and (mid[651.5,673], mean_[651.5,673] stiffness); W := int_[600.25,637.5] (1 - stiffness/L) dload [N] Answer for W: 4.5 N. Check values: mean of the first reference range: 1.88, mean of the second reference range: 1.95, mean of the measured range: 1.68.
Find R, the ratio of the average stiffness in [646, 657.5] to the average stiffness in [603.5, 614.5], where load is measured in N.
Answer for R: 1.37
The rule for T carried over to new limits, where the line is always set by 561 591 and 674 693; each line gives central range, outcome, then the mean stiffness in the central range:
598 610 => 3.01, 1.39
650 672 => -1.49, 1.93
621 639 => -1.18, 1.96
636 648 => -0.36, 1.88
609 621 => 1.92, 1.55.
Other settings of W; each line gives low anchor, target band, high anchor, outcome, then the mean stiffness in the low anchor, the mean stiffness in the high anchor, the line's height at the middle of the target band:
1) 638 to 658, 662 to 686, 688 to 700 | -3.3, 1.83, 1.65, 1.73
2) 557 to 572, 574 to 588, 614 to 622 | -1.6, 1.77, 1.69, 1.75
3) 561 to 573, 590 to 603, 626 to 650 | 0.6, 1.79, 1.92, 1.85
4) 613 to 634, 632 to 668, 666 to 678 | 1.2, 1.84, 2.05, 1.96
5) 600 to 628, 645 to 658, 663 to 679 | 0.5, 1.59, 2.05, 1.89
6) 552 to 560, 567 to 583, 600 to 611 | -3.1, 1.69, 1.34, 1.55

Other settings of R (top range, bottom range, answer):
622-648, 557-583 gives 1.06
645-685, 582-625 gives 1.13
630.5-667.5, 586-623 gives 1.15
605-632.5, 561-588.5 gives 0.89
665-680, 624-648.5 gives 1.05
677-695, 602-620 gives 1.20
